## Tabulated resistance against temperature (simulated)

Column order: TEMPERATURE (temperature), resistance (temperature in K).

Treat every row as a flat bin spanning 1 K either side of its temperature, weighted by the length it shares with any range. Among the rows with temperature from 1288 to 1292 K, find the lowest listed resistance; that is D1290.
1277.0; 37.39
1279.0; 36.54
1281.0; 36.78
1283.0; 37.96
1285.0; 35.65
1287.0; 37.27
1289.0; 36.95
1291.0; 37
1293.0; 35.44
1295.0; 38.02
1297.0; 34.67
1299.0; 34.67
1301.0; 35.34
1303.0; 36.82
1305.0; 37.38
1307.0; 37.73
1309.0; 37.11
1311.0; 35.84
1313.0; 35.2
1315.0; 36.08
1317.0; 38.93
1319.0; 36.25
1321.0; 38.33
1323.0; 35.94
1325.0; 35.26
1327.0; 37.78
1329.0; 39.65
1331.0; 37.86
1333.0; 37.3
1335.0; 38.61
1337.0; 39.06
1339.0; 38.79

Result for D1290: 36.95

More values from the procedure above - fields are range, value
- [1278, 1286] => 35.65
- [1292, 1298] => 34.67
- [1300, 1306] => 35.34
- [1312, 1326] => 35.2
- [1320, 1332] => 35.26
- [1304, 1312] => 35.84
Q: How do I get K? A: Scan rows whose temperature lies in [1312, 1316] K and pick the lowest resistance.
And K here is 35.2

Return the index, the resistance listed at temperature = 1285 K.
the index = 35.65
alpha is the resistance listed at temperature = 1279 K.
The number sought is 36.54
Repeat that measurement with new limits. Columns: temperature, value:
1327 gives 37.78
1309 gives 37.11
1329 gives 39.65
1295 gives 38.02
